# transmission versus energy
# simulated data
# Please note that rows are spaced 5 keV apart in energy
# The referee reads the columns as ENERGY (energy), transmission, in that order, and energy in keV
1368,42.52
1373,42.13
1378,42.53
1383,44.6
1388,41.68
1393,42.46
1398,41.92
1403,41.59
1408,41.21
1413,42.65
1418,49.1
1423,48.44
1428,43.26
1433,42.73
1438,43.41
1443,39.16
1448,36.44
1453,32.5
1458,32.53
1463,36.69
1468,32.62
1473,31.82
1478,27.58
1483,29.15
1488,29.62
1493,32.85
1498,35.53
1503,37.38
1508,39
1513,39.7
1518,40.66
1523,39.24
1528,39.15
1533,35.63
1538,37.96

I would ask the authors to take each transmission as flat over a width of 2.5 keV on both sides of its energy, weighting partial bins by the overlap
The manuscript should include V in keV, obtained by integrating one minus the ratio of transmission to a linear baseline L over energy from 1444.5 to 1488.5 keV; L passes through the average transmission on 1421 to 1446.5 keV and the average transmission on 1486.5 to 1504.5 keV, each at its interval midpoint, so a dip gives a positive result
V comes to 6.7 keV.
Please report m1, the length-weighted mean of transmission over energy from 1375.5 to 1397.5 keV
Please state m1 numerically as 42.7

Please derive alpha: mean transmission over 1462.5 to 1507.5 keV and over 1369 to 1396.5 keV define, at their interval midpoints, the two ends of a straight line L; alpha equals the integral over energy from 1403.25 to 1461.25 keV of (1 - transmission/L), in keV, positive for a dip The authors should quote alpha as -4.74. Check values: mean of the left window 42.6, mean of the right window 32.7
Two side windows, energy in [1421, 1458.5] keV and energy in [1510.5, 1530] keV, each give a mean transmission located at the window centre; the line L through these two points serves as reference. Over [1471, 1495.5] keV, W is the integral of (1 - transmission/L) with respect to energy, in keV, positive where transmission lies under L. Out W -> 6.0 keV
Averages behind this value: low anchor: 40.1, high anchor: 39.7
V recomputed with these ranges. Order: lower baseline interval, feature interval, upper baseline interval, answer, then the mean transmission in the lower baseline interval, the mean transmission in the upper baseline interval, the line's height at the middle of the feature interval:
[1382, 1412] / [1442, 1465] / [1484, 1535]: 2.5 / 42.1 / 36.7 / 39.4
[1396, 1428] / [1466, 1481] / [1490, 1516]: 3.3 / 44.1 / 36.8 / 39.2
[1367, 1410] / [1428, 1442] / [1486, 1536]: -0.8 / 42.3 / 37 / 40.3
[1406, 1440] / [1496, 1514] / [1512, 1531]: 1.1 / 44.5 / 39.6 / 40.4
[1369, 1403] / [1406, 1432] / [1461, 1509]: -3.7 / 42.5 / 33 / 39.3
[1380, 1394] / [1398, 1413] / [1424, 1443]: 0.4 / 42.9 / 43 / 43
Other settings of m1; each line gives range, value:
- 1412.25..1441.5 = 44.9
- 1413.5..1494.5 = 36.9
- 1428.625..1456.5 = 38.9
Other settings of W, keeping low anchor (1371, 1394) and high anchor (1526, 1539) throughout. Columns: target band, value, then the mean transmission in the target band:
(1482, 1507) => 3.4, 33.5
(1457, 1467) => 1.3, 34.6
